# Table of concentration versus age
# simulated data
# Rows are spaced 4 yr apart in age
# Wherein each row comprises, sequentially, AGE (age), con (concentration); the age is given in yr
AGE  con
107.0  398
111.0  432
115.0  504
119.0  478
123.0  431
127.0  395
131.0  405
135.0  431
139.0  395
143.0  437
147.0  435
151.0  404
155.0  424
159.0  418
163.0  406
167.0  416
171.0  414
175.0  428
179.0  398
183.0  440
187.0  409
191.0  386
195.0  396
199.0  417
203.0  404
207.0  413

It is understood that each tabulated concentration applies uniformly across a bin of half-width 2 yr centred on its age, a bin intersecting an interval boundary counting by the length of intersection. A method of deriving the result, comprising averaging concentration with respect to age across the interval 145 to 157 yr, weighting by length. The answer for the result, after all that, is 421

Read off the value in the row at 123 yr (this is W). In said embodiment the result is 431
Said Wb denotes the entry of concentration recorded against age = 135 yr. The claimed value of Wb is 431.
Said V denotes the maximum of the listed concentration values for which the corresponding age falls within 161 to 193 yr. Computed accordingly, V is 440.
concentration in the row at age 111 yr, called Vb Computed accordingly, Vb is 432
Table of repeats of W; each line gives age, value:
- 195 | 396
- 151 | 404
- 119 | 478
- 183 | 440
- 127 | 395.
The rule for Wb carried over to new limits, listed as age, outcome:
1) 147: 435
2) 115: 504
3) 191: 386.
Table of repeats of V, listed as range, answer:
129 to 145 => 437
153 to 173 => 424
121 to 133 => 431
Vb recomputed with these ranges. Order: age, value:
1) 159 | 418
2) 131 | 405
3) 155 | 424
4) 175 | 428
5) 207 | 413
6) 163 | 406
